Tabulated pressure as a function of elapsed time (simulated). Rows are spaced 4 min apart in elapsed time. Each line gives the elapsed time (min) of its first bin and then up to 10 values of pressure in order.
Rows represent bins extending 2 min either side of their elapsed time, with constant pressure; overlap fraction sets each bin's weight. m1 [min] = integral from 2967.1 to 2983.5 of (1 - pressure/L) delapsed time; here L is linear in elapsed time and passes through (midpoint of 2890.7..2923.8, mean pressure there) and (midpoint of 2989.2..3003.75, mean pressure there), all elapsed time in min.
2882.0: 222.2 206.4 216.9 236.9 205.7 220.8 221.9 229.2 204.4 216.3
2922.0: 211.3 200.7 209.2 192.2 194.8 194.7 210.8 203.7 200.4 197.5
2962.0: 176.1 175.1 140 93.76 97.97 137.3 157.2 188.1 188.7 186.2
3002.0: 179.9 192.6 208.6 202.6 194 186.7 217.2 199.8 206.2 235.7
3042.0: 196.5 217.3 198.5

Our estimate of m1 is 6.24 min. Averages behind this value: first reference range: 218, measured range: 120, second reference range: 186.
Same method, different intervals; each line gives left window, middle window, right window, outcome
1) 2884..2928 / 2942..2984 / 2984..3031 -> 7.9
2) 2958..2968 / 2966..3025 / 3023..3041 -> 8.1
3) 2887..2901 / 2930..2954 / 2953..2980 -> -3.5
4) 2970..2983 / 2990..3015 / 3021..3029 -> -5.0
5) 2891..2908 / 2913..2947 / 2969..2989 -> -3.5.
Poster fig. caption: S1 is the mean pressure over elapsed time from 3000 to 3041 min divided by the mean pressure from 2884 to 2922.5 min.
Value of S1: 0.93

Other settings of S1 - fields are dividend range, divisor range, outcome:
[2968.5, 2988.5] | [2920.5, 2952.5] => 0.63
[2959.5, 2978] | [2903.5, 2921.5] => 0.65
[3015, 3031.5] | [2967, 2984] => 1.65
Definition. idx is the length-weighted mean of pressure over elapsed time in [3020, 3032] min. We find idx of 201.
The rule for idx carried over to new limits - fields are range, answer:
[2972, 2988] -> 122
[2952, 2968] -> 187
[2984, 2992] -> 173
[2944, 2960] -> 203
